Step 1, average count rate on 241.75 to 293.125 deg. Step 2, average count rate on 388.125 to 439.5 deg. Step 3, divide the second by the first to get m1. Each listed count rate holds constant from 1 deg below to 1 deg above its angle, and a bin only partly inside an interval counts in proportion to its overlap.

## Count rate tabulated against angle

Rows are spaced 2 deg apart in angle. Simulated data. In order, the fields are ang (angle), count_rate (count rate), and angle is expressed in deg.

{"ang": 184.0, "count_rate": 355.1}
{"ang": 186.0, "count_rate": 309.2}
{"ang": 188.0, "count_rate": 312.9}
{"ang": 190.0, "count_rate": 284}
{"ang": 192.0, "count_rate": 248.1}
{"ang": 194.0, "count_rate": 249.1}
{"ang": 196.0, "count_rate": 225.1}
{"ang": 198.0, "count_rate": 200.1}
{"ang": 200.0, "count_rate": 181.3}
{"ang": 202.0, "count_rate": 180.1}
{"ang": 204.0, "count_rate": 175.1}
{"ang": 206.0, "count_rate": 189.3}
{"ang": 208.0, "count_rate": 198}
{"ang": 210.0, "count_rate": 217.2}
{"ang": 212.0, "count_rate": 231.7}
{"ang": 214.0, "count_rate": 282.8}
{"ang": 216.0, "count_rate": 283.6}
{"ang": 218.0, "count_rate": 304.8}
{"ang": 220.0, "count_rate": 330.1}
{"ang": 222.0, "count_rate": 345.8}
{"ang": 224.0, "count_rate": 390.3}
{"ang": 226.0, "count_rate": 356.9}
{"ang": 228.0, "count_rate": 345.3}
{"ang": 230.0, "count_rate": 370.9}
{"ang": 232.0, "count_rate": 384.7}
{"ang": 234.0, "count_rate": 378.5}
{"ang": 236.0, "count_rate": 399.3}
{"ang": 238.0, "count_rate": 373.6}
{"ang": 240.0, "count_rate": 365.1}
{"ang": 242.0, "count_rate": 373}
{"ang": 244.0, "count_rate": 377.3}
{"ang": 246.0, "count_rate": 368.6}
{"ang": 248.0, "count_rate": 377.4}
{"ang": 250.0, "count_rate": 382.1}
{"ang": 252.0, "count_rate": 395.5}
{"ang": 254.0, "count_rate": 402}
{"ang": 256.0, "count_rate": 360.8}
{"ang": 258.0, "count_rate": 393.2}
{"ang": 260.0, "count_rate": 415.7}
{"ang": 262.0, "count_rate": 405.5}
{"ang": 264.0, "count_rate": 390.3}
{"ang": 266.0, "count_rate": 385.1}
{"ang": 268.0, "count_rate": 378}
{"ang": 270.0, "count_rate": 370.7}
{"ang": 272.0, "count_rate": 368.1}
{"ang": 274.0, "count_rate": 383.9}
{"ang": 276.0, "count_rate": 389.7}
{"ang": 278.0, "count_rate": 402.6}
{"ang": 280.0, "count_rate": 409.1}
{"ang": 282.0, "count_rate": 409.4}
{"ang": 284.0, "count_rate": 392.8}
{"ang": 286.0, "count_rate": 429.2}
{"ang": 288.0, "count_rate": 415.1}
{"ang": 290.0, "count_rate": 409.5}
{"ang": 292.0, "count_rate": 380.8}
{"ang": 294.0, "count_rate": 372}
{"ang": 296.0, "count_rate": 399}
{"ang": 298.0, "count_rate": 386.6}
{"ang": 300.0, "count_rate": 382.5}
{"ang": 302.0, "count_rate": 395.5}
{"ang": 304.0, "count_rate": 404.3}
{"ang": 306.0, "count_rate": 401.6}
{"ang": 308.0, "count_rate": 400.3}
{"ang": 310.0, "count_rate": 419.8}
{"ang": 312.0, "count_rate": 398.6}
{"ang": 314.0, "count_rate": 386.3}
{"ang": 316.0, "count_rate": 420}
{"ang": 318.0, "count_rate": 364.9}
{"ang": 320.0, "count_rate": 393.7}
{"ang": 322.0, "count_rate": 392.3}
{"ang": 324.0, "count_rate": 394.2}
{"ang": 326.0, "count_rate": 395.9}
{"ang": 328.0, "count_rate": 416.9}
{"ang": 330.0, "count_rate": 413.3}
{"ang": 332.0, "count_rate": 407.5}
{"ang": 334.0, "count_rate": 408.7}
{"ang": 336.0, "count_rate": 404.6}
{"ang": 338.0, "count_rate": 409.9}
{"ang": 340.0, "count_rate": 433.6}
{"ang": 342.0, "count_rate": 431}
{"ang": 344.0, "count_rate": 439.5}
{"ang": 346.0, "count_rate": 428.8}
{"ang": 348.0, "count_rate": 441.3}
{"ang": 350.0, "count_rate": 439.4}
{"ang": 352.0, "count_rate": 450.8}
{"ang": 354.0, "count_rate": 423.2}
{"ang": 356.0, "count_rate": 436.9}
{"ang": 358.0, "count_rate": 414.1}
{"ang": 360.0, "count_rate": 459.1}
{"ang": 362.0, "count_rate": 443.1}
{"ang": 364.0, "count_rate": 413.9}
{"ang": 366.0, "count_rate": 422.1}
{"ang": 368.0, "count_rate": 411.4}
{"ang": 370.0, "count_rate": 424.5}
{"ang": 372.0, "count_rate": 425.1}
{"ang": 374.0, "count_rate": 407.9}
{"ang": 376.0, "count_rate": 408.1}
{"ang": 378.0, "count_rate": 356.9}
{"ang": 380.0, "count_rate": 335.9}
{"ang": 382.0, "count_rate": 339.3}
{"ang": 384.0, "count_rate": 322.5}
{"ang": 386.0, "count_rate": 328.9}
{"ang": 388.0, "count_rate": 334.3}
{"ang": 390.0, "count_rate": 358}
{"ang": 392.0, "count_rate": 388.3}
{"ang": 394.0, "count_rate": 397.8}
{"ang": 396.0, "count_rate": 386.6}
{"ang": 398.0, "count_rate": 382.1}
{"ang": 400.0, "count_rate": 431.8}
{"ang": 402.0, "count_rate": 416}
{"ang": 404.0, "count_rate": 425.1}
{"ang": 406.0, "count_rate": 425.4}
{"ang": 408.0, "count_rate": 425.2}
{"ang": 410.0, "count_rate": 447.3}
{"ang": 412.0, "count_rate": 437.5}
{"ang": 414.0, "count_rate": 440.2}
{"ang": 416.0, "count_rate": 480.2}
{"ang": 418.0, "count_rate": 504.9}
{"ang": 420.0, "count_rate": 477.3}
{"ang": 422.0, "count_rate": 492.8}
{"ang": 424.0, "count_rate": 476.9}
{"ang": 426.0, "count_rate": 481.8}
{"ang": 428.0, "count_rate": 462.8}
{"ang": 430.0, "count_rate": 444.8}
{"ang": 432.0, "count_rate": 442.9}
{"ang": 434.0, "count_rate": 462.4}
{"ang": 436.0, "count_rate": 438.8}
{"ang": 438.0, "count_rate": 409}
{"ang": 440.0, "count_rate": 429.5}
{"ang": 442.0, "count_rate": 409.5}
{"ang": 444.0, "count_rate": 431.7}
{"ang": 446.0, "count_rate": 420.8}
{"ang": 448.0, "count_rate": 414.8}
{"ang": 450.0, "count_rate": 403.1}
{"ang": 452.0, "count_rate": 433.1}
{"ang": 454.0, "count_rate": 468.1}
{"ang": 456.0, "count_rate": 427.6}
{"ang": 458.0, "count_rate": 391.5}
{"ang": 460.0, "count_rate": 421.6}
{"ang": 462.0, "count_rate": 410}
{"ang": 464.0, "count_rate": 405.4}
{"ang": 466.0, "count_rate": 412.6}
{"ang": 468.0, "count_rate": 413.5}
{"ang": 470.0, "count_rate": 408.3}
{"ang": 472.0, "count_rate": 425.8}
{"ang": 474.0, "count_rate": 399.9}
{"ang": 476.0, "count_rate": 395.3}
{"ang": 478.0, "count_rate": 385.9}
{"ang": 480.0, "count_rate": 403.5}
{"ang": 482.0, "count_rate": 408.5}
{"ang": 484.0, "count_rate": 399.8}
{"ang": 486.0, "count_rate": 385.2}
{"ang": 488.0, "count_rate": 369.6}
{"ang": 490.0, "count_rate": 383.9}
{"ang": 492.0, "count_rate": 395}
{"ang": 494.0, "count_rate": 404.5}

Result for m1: 1.11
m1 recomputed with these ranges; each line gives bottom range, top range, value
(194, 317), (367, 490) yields 1.17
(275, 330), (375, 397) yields 0.90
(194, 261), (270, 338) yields 1.25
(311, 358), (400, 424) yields 1.09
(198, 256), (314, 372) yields 1.31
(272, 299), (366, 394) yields 0.94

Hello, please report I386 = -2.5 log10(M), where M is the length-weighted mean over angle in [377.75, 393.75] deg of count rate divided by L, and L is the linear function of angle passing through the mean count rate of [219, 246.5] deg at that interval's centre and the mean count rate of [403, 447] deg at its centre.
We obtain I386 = 0.24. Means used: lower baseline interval 369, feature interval 347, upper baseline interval 448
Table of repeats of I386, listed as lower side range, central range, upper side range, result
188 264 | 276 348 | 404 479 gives -0.11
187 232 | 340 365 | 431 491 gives -0.23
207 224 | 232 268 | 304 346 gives -0.20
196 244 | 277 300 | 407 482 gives -0.18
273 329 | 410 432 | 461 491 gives -0.17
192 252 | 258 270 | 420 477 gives -0.19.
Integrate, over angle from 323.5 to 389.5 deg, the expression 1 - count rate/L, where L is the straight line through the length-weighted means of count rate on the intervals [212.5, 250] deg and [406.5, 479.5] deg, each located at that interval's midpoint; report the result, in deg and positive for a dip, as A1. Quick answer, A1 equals -0.9 deg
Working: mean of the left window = 355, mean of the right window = 434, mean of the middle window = 406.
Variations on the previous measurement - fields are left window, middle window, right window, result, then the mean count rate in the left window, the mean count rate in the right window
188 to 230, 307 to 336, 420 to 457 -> -4.0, 265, 443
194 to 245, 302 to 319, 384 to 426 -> -1.9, 297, 422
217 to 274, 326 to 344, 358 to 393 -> -1.5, 375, 388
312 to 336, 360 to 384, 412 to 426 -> 2.2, 400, 476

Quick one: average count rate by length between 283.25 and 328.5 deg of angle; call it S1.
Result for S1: 398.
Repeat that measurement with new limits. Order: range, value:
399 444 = 448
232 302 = 389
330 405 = 405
